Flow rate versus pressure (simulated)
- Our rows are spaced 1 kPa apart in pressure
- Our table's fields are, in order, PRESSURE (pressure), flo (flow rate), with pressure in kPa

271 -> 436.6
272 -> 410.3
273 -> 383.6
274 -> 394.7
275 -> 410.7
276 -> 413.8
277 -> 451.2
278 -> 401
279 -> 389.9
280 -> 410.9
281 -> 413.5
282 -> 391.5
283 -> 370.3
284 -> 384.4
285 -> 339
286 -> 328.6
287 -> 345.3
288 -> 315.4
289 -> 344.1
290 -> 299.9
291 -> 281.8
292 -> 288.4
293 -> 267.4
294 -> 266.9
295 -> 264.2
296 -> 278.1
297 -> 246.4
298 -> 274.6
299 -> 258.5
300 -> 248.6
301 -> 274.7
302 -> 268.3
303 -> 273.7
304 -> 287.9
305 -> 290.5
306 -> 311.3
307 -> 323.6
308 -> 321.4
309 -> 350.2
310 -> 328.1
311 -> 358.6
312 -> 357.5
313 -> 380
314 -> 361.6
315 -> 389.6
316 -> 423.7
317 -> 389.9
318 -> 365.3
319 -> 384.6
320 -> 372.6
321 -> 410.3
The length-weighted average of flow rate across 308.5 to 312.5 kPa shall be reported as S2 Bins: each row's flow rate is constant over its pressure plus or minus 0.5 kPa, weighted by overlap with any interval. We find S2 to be 349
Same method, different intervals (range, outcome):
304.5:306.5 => 301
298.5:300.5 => 254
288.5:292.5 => 304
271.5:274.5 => 396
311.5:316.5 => 382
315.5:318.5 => 393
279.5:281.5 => 412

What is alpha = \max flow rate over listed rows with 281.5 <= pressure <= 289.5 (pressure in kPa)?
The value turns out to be 391.5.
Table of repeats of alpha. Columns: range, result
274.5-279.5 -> 451.2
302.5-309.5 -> 350.2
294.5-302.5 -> 278.1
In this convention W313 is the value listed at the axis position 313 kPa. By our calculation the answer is 380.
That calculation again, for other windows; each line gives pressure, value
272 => 410.3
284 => 384.4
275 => 410.7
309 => 350.2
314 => 361.6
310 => 328.1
